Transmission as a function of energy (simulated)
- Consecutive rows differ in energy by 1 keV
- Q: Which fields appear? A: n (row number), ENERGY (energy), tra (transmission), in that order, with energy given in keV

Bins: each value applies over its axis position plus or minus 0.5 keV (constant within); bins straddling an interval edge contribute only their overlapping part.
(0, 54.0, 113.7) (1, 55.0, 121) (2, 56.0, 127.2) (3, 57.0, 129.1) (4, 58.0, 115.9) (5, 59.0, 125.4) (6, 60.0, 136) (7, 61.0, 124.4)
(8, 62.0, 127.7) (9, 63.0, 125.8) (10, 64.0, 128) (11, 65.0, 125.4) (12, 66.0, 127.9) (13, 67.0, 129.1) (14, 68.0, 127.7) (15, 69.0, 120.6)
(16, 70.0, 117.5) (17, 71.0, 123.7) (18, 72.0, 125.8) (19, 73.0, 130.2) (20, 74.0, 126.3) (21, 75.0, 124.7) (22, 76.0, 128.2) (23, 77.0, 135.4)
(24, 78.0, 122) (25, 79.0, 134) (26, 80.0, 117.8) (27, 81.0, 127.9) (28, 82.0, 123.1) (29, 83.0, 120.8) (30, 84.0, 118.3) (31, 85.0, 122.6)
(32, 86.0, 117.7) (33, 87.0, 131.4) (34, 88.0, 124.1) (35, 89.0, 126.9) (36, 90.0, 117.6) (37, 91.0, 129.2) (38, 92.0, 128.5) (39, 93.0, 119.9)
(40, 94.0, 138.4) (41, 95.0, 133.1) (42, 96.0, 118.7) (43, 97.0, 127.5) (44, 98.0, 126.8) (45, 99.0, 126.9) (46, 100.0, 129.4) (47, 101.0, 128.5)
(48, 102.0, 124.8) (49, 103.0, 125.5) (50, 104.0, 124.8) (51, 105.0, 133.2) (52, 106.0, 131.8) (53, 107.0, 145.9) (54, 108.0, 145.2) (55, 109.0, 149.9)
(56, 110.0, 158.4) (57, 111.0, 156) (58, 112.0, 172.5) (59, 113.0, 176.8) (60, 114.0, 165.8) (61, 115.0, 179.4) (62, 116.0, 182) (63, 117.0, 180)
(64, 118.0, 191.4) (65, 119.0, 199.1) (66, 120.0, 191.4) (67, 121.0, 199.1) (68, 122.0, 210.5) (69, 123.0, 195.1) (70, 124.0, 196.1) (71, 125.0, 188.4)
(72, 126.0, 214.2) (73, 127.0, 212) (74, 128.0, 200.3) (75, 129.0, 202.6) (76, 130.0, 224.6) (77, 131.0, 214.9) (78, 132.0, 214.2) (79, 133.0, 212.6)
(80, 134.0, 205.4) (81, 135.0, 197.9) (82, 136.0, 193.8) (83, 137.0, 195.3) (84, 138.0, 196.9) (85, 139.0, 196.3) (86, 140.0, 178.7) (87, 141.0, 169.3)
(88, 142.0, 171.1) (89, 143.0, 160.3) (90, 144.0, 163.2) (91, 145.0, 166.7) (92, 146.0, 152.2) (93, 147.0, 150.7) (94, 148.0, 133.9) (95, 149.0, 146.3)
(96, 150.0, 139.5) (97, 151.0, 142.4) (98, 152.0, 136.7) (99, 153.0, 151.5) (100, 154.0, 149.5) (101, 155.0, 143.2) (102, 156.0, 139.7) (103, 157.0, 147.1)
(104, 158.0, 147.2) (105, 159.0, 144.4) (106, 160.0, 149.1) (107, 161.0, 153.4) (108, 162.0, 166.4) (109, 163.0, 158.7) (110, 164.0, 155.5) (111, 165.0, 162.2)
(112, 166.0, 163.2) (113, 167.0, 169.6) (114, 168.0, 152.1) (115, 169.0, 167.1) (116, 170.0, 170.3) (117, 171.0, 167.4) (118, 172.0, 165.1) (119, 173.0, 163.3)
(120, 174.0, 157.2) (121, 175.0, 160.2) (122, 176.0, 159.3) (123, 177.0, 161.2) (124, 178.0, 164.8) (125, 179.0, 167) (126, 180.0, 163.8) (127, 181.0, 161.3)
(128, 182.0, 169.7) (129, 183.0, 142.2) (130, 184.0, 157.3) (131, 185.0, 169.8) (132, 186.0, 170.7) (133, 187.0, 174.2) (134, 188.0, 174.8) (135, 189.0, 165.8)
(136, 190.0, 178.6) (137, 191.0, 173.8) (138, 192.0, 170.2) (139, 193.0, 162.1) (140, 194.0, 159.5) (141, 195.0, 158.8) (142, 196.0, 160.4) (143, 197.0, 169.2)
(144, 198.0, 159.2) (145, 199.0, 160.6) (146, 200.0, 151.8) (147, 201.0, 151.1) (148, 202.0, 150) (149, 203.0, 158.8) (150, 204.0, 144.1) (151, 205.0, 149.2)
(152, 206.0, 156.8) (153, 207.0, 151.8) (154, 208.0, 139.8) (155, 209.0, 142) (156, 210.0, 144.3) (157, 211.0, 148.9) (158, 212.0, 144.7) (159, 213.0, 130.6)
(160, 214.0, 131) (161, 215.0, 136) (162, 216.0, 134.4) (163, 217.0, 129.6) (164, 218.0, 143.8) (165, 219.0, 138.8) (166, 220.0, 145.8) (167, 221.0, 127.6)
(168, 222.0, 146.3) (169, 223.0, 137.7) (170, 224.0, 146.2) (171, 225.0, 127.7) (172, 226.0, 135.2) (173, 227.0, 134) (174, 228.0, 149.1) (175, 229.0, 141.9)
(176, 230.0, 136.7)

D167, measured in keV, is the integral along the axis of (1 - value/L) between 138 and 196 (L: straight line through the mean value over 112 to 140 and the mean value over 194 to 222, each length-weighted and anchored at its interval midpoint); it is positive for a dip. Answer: 3.66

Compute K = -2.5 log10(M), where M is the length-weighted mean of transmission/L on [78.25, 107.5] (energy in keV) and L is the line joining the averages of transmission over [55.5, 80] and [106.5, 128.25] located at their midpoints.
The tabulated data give 0.21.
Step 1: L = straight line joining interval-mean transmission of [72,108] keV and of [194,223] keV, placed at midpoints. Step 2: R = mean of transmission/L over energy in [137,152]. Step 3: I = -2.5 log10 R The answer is -0.19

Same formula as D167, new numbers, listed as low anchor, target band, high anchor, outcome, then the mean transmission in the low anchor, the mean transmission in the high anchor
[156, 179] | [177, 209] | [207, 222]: -2.66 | 159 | 139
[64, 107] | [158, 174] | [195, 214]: -1.95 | 126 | 150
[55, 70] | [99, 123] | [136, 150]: -1.48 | 126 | 168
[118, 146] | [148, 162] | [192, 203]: 2.78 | 194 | 159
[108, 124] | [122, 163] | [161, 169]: -1.00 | 180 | 161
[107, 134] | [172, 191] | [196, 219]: -0.64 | 189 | 147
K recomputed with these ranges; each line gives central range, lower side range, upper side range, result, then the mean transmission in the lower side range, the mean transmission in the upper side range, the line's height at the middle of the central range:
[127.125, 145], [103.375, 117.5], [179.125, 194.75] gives -0.21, 157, 166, 160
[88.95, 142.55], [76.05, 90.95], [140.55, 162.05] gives -0.22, 125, 151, 137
